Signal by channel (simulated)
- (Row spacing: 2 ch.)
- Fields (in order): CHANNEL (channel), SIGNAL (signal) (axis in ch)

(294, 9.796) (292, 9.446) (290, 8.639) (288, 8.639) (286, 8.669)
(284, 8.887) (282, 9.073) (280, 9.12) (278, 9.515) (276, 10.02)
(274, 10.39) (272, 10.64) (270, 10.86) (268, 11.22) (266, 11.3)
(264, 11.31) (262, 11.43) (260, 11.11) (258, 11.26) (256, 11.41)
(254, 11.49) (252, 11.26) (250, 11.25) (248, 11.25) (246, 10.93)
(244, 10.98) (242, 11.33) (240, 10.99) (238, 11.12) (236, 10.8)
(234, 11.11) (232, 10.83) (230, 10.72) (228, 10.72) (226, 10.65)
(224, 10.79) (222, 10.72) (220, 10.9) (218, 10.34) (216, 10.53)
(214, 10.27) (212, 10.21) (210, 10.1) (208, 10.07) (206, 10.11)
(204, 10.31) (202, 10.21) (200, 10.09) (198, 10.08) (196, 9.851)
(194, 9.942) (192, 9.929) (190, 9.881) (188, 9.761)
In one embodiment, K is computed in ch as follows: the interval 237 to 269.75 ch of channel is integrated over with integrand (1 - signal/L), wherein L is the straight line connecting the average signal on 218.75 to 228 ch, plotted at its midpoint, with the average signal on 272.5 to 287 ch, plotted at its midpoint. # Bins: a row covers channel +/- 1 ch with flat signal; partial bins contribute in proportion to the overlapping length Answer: -3.9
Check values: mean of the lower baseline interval 10.7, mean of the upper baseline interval 9.43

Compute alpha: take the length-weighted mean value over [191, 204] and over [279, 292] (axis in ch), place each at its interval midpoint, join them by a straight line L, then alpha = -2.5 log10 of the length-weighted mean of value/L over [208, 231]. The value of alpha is -0.08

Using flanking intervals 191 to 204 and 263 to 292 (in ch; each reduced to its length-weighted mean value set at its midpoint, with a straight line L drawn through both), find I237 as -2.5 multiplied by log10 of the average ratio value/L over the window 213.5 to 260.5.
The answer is -0.10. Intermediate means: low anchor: 10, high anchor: 9.86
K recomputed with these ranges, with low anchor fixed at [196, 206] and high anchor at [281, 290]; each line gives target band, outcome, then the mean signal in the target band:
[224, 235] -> -1.27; 10.8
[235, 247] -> -1.93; 11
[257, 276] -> -3.98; 11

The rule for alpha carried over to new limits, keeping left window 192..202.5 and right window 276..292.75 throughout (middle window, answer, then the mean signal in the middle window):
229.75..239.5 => -0.14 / 10.9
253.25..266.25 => -0.21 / 11.3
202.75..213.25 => -0.03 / 10.2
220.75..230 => -0.11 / 10.7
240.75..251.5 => -0.18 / 11.1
